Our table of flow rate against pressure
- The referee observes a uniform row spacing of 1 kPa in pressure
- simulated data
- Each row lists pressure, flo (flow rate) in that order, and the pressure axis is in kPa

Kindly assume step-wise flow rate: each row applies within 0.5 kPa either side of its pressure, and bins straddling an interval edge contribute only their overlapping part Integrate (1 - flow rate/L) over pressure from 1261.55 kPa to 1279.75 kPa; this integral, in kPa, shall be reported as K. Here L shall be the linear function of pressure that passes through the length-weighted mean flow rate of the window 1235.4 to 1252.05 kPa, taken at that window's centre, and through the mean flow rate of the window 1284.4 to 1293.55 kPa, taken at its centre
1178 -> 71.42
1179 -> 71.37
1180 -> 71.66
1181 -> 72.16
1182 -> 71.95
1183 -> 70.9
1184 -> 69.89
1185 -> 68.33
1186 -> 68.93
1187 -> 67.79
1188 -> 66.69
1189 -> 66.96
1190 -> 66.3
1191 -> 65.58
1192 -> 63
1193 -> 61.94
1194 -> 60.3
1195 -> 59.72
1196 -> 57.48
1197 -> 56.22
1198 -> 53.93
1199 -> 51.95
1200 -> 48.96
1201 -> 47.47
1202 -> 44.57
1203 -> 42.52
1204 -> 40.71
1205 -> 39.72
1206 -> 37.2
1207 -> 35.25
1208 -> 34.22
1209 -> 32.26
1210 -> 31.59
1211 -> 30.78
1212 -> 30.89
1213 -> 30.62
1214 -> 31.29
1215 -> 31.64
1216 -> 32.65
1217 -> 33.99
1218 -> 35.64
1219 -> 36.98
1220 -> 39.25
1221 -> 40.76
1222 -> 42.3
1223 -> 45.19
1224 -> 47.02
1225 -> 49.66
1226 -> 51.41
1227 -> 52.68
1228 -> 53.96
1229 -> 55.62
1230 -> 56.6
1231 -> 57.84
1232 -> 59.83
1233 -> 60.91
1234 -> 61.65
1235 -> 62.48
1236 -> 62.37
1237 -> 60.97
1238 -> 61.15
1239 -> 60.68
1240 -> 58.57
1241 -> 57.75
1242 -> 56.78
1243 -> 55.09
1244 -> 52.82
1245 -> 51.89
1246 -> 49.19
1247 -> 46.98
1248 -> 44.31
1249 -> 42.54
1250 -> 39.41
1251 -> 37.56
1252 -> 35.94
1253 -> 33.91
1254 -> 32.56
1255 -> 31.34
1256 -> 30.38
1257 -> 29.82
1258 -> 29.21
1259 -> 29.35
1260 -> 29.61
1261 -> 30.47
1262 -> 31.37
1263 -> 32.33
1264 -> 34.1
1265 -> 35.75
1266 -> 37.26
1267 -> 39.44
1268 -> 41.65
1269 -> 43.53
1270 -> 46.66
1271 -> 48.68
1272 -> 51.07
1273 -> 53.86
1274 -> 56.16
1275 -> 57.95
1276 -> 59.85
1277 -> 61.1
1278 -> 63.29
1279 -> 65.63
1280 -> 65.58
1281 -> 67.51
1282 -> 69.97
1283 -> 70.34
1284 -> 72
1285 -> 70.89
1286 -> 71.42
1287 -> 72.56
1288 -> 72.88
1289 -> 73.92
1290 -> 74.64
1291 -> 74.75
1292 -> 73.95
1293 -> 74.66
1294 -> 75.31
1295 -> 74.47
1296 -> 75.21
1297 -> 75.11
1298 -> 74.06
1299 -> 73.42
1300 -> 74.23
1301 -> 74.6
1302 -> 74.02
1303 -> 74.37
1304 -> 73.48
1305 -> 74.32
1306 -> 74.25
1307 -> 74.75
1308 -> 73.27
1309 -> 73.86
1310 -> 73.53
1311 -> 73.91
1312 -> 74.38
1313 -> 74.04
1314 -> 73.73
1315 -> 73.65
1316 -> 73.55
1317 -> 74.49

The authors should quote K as 4.8 kPa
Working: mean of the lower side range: 51.9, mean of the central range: 48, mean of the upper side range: 73.3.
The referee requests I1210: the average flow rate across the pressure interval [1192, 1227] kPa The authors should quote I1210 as 43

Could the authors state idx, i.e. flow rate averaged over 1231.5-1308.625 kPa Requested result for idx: 56.8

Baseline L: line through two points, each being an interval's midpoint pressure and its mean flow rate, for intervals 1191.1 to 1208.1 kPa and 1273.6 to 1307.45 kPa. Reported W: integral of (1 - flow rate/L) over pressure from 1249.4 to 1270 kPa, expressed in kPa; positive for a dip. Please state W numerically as 9.4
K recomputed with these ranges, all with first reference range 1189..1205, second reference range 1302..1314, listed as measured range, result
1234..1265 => 9.5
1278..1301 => -0.5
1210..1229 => 6.1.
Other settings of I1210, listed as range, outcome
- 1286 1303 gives 74.2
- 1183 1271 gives 46.9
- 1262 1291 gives 57.3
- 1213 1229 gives 41.7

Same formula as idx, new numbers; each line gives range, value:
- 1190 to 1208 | 50.9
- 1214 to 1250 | 50.1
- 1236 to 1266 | 42.4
